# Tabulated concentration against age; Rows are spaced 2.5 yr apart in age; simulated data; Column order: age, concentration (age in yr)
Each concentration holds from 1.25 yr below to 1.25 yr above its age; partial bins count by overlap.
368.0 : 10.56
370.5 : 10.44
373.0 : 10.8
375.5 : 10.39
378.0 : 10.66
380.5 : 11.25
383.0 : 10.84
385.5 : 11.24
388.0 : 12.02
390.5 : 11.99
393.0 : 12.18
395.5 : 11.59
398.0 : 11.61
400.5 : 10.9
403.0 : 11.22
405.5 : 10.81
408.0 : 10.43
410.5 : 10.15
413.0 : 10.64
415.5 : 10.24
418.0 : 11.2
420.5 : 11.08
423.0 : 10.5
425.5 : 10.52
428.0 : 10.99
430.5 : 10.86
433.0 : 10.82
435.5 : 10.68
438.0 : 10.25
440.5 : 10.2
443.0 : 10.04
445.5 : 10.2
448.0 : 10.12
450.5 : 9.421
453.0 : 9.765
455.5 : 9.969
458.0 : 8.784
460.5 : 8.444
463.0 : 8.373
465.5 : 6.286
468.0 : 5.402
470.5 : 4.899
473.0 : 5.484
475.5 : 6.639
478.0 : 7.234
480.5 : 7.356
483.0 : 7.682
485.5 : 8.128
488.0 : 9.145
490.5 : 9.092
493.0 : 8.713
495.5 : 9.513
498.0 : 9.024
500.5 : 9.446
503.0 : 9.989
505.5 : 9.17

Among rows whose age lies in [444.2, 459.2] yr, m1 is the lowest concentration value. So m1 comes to 8.784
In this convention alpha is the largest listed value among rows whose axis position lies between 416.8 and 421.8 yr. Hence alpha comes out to 11.2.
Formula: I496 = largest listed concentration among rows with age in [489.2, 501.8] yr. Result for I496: 9.513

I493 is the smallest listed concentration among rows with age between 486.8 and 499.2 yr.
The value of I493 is 8.713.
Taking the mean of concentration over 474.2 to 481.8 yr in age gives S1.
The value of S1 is 7.07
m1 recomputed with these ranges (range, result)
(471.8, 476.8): 5.484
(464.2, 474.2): 4.899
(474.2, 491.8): 6.639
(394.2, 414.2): 10.15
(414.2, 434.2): 10.24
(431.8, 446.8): 10.04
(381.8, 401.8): 10.84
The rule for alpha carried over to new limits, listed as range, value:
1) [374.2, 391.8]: 12.02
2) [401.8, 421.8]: 11.22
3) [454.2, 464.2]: 9.969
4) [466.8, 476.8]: 6.639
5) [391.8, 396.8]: 12.18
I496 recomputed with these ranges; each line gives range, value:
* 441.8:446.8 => 10.2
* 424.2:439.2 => 10.99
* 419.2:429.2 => 11.08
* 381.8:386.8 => 11.24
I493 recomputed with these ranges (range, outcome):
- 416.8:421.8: 11.08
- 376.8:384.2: 10.66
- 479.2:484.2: 7.356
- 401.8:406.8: 10.81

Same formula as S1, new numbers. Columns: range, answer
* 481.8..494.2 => 8.55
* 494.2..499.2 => 9.27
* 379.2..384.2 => 11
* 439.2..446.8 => 10.1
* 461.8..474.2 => 6.08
